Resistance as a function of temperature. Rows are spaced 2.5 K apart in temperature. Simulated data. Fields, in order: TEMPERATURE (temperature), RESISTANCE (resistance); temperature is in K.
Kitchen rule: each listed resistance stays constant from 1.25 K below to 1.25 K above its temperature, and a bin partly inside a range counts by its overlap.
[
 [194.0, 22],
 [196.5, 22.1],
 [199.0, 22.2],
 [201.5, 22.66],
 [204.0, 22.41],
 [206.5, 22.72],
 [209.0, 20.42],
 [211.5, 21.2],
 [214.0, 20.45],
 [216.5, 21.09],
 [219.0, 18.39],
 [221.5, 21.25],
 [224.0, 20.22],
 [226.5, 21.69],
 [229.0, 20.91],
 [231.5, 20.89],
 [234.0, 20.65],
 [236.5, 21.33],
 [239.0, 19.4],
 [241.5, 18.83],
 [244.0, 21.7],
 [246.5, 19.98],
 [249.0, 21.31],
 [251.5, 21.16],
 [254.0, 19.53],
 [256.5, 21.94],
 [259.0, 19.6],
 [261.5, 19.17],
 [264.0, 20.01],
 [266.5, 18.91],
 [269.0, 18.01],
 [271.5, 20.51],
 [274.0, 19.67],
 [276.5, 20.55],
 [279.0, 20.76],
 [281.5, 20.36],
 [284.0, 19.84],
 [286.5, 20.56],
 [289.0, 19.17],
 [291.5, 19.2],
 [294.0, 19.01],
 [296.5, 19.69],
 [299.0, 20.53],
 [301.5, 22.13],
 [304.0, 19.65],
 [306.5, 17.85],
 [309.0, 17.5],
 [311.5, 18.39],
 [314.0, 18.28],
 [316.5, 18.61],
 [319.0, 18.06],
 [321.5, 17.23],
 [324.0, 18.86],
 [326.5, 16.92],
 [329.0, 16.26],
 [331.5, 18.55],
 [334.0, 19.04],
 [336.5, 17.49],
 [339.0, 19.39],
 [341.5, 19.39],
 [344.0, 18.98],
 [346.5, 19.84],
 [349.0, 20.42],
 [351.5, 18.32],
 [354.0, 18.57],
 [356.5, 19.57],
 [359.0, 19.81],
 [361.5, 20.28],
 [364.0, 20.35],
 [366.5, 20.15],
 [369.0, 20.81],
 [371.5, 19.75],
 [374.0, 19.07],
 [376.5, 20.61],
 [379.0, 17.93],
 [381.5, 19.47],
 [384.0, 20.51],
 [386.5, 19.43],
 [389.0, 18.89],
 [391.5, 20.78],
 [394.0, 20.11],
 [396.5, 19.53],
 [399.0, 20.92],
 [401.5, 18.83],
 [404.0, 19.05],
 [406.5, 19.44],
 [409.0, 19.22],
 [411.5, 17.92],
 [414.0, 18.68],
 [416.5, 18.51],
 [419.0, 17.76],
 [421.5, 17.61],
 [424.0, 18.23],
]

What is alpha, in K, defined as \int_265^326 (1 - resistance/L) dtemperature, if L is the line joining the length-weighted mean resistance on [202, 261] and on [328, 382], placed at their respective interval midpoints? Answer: 2.2 K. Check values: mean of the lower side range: 20.7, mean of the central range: 19.3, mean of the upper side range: 19.3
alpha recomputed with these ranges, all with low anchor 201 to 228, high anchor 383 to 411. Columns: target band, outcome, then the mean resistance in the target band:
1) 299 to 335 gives 3.3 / 18.5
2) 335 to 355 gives 1.0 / 19.1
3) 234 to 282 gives 1.4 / 20.2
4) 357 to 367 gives -0.1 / 20.1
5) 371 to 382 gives 0.3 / 19.3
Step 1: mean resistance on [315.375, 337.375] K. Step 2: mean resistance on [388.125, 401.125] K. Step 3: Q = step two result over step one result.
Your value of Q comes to 1.12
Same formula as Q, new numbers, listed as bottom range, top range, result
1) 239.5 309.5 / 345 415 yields 0.98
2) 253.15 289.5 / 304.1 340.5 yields 0.91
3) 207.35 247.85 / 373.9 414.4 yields 0.95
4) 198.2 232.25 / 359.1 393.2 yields 0.94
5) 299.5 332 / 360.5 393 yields 1.08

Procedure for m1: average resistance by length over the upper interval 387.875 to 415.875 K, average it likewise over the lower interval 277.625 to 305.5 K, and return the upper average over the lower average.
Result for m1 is 0.97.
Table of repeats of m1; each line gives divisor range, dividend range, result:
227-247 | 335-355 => 0.93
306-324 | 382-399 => 1.10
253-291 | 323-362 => 0.95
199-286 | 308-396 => 0.93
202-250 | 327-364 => 0.91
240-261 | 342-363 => 0.95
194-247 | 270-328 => 0.92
